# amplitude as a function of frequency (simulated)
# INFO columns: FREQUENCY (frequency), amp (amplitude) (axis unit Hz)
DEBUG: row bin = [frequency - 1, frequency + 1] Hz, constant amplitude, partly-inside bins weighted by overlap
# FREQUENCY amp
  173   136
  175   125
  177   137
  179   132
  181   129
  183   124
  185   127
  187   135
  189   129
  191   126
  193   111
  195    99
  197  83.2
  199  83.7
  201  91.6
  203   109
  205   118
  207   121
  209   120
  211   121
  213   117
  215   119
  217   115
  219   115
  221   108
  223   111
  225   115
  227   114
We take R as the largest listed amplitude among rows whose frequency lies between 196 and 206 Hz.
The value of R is 118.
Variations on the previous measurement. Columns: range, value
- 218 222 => 115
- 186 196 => 135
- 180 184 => 129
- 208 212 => 121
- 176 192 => 137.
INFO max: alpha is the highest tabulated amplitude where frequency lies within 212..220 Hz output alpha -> 119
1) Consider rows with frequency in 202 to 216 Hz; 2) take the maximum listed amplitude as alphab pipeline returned 121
